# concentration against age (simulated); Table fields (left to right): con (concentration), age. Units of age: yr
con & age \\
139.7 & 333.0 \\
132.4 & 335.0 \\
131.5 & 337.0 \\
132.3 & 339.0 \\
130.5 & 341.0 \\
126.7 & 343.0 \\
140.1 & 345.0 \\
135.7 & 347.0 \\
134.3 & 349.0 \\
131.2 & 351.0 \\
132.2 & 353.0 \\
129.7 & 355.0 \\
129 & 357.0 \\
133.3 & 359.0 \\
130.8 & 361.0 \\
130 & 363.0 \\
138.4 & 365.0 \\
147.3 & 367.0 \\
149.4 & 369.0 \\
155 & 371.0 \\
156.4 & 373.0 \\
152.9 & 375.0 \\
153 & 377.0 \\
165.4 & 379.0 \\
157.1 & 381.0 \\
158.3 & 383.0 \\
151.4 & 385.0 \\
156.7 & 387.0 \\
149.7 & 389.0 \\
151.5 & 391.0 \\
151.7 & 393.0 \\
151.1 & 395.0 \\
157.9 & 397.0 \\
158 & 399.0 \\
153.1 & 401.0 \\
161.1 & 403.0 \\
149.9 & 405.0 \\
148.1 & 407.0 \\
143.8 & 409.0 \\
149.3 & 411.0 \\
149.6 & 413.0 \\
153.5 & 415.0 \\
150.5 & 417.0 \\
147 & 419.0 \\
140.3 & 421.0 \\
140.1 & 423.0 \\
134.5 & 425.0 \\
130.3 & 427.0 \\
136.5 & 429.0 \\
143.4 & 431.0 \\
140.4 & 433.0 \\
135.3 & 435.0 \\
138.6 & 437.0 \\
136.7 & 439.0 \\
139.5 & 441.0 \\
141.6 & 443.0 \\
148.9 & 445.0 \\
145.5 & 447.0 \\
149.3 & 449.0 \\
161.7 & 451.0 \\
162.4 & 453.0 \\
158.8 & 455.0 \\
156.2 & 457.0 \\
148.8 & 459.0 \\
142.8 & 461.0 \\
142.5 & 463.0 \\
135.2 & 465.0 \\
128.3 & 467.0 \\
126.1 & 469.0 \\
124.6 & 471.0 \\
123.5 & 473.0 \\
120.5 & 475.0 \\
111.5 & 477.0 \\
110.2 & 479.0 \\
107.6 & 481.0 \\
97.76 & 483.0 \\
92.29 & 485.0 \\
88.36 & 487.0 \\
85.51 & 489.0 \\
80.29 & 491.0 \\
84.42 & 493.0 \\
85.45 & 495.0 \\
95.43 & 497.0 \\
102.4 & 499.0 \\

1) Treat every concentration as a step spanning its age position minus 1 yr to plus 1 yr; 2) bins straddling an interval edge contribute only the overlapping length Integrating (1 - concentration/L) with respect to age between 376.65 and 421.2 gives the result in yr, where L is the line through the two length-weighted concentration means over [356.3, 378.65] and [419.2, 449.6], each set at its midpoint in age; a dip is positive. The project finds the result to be -3.29 yr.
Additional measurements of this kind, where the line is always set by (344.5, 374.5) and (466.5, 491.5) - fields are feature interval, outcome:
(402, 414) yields -2.3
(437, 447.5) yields -2.2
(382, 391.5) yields -1.6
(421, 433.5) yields -1.7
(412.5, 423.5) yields -2.1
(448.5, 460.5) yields -4.4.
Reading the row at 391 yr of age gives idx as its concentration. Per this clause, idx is 151.5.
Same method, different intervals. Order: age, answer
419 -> 147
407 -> 148.1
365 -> 138.4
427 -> 130.3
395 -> 151.1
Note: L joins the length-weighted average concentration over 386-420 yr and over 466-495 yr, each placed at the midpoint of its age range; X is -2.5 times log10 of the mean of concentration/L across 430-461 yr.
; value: -0.17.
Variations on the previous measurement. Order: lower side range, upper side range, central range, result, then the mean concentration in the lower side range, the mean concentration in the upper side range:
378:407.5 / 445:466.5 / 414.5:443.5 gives 0.09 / 155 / 150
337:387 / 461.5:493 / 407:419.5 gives -0.16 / 142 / 111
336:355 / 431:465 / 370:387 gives -0.14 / 133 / 146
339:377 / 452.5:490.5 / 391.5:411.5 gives -0.15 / 138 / 123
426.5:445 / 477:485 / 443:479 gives -0.17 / 139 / 104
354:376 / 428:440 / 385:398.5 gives -0.10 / 141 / 138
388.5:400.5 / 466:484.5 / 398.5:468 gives -0.08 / 153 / 116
